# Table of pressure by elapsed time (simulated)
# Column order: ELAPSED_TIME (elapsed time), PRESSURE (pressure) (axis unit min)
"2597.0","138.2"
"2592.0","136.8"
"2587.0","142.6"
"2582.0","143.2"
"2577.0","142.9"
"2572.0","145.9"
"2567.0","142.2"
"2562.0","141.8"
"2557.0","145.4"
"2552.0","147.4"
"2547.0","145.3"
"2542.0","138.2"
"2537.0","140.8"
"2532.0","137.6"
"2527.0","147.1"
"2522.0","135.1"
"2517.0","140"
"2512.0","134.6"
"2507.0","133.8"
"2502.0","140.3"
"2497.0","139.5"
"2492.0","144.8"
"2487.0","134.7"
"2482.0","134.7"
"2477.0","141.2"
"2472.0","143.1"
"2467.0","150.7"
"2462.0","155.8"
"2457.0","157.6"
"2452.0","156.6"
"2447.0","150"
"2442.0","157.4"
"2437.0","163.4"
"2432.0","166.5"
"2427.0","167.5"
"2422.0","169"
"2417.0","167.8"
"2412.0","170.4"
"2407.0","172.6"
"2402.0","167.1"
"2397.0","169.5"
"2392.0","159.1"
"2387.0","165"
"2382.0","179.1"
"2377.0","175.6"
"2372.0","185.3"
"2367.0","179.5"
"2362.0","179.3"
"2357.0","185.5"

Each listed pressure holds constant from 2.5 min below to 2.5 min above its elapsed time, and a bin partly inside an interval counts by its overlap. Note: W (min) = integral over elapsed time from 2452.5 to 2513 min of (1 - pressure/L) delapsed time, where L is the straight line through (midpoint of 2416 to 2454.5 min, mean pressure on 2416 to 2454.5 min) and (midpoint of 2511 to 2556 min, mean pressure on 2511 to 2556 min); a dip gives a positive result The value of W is 3.5 min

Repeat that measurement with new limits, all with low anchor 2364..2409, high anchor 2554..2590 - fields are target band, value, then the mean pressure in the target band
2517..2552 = 1.9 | 141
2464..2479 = 1.3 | 145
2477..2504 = 3.0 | 139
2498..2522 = 2.5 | 137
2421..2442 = 0.0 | 165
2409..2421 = -0.1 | 169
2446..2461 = 0.6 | 155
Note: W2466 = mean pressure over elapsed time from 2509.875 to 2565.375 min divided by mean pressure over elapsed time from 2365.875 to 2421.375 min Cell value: 0.8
